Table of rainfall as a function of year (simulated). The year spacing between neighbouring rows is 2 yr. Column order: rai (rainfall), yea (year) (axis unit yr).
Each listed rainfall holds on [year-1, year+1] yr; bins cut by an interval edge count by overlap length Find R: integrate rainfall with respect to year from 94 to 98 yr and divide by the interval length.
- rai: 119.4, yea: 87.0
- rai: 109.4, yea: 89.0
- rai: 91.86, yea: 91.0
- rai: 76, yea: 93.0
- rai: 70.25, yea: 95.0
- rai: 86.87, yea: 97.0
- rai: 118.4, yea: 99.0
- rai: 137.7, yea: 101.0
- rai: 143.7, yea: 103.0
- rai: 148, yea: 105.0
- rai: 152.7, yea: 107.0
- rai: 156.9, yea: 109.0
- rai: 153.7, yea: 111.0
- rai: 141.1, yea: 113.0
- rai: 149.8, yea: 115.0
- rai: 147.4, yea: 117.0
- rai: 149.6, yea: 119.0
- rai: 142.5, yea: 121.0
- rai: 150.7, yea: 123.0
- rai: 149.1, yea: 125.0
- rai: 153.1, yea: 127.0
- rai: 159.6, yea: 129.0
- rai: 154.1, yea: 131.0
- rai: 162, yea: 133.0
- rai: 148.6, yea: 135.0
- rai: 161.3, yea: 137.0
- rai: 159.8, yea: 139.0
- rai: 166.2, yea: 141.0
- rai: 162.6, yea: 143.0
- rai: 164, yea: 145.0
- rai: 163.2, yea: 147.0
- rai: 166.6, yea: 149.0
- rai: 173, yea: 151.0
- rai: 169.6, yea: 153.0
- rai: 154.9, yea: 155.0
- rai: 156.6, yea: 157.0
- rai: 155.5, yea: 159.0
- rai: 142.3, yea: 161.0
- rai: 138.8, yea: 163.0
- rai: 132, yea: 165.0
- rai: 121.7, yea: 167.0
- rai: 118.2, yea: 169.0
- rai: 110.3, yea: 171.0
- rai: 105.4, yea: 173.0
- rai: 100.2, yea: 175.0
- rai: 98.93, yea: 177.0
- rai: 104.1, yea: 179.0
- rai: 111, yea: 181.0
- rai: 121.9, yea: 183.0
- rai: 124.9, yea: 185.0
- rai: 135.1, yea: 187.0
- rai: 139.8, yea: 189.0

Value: 78.6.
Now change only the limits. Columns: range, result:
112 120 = 147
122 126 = 150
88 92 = 101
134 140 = 157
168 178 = 107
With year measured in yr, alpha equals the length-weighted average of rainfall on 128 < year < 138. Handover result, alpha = 157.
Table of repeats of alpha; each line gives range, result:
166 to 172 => 117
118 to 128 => 149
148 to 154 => 170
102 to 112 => 151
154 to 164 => 150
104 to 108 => 150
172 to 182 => 104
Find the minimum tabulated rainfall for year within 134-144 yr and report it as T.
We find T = 148.6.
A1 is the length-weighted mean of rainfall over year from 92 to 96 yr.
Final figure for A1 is 73.1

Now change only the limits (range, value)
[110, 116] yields 148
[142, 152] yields 166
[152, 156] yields 162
